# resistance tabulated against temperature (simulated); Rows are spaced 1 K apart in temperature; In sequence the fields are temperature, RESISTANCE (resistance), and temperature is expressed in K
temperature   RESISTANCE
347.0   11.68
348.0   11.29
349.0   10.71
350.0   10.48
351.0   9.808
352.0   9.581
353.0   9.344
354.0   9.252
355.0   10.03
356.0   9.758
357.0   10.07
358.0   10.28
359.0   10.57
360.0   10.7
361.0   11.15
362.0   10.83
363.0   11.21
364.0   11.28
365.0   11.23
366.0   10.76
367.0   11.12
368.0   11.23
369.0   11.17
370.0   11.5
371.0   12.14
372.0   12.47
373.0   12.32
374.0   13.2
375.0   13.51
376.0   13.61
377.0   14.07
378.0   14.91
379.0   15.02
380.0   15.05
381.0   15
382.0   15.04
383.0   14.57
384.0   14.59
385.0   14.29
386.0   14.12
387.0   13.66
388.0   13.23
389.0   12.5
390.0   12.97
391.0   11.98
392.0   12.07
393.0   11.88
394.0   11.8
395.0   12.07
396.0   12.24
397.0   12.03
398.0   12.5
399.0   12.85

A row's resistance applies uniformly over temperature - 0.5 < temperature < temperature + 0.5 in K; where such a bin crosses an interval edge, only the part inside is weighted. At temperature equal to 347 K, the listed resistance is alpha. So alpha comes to 11.68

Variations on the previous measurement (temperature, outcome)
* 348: 11.29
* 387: 13.66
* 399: 12.85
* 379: 15.02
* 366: 10.76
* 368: 11.23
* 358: 10.28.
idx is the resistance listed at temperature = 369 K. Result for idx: 11.17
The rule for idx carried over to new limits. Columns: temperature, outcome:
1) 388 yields 13.23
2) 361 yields 11.15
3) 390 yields 12.97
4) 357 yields 10.07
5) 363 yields 11.21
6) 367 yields 11.12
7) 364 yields 11.28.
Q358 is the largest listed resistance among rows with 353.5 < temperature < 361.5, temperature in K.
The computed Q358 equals 11.15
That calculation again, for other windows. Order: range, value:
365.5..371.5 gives 12.14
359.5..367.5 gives 11.28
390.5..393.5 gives 12.07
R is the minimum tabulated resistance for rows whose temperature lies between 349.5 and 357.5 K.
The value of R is 9.252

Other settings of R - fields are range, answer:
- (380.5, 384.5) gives 14.57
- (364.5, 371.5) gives 10.76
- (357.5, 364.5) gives 10.28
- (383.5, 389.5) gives 12.5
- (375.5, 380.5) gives 13.61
